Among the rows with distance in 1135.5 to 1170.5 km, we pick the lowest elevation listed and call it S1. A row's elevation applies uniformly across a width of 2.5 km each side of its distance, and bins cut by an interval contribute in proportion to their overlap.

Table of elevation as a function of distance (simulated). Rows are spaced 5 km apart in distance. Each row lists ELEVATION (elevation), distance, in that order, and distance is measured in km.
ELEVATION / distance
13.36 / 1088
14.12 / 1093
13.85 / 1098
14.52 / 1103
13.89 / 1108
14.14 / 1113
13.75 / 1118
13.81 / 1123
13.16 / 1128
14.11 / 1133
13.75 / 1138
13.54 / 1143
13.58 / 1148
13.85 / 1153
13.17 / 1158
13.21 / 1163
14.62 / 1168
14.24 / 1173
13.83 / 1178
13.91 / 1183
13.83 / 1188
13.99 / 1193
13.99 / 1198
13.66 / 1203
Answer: 13.17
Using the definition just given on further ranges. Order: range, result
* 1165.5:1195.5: 13.83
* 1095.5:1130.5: 13.16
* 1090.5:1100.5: 13.85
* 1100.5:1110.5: 13.89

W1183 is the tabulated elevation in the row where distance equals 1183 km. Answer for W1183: 13.91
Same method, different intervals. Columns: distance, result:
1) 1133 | 14.11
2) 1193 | 13.99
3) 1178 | 13.83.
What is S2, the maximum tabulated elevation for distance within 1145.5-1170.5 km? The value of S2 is 14.62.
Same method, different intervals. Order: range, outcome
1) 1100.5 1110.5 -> 14.52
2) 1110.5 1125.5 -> 14.14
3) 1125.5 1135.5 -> 14.11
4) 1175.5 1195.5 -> 13.99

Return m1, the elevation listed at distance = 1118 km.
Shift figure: 13.75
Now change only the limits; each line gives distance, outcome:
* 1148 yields 13.58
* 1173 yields 14.24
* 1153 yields 13.85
